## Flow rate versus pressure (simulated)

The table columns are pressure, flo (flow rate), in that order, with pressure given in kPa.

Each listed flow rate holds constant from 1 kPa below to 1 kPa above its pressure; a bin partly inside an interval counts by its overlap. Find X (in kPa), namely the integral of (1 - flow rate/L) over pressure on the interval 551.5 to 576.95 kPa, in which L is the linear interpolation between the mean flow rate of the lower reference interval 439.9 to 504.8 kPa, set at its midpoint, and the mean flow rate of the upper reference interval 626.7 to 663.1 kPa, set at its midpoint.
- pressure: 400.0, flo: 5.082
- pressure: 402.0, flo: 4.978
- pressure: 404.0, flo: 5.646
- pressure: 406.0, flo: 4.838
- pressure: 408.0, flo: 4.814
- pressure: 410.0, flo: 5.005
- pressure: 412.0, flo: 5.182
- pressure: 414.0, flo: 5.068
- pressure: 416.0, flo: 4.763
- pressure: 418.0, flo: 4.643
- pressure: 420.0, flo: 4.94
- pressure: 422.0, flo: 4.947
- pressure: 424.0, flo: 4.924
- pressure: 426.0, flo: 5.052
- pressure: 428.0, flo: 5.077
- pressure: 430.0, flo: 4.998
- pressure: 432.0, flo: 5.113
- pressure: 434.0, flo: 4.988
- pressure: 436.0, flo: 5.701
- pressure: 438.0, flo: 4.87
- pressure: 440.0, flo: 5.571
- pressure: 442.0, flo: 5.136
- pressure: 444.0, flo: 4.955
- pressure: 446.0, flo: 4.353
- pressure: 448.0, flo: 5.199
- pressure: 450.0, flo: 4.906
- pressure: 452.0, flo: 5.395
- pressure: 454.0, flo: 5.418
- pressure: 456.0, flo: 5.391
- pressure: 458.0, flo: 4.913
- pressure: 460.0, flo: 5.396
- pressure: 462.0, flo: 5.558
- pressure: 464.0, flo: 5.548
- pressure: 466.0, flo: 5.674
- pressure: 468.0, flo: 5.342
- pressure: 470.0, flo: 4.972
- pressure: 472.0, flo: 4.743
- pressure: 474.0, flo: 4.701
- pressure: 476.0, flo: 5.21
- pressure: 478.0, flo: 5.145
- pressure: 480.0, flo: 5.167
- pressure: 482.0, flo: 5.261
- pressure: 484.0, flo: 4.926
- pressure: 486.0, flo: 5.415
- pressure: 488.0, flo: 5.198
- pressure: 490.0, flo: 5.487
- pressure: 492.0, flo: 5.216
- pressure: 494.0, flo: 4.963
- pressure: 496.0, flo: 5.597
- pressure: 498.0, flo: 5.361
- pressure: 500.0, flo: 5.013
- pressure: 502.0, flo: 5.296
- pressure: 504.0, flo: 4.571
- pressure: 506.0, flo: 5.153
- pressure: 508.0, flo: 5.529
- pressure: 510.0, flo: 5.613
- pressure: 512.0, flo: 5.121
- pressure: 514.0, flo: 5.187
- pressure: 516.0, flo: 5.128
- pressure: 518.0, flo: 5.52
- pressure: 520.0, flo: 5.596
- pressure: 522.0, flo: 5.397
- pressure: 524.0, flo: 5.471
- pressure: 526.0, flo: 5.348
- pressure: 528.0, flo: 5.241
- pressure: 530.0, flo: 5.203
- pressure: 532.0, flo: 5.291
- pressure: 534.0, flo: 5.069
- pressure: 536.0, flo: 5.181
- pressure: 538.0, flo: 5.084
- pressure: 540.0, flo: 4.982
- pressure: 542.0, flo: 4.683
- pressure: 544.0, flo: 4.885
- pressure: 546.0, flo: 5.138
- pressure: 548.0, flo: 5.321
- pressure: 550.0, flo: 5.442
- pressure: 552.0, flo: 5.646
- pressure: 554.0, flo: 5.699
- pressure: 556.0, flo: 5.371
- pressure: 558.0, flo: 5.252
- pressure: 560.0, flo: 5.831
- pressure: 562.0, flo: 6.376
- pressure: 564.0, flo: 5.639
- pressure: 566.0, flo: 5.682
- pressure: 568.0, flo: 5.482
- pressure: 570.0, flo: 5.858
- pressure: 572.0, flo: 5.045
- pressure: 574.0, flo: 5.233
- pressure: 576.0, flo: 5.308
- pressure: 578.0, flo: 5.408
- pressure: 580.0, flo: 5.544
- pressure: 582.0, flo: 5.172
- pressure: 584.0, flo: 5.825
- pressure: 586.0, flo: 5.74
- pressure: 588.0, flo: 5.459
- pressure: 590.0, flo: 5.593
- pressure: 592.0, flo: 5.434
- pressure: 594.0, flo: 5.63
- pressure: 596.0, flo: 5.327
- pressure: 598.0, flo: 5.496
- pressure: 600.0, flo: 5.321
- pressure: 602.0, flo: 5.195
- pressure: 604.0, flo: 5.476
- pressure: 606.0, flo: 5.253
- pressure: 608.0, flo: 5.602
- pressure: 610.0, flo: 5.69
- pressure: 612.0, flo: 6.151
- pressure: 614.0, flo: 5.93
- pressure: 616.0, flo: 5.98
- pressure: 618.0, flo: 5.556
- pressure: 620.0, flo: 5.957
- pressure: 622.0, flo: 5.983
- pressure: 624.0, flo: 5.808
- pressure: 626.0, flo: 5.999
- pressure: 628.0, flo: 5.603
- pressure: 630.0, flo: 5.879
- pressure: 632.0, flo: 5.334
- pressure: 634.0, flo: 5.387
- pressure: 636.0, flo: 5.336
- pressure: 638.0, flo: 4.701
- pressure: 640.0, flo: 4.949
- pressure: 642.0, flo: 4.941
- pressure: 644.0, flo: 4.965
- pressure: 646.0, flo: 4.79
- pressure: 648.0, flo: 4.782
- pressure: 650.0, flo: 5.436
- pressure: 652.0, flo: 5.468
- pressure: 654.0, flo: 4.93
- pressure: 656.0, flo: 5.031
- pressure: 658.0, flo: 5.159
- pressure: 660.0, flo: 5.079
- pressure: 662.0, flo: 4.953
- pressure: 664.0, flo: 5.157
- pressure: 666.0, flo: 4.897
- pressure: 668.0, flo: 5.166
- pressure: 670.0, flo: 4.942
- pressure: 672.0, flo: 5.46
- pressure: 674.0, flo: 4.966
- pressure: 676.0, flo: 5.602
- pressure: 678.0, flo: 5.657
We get -2.0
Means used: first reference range 5.18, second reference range 5.16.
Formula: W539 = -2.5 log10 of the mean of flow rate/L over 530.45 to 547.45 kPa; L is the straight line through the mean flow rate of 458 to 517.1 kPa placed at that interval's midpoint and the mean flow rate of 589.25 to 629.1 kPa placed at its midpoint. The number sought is 0.07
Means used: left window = 5.22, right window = 5.65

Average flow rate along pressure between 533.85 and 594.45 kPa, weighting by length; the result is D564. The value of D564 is 5.42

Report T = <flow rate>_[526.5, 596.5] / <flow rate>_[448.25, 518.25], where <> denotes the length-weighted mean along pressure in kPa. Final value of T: 1.03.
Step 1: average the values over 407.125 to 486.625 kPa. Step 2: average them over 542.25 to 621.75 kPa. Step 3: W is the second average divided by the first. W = 1.1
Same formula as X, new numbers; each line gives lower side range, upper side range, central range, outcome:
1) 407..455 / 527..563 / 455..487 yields -0.4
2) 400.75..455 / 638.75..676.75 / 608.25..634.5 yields -3.7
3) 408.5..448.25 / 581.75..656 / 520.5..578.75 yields -0.7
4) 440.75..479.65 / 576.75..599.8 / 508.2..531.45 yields -0.1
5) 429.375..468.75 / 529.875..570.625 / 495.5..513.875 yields 0.3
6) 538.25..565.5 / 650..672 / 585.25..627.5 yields -3.1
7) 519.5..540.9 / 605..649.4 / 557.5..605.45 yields -1.3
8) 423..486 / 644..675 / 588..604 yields -1.0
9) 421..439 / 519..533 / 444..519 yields 0.4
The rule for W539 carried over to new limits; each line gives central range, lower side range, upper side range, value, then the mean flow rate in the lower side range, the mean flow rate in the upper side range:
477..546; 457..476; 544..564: 0.03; 5.21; 5.53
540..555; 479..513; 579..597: 0.03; 5.23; 5.52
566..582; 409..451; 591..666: -0.03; 5.02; 5.39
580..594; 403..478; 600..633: 0.01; 5.11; 5.7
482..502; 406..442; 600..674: -0.02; 5.04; 5.35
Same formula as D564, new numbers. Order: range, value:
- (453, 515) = 5.23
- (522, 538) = 5.26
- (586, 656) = 5.45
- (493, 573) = 5.33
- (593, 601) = 5.44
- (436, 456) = 5.13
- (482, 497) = 5.26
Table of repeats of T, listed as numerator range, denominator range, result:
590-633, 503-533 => 1.07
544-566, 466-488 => 1.08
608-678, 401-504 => 1.04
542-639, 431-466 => 1.06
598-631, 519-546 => 1.10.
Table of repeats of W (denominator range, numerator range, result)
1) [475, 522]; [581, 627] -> 1.07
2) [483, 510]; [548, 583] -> 1.06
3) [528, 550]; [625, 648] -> 1.03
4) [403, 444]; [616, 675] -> 1.04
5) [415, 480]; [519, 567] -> 1.05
